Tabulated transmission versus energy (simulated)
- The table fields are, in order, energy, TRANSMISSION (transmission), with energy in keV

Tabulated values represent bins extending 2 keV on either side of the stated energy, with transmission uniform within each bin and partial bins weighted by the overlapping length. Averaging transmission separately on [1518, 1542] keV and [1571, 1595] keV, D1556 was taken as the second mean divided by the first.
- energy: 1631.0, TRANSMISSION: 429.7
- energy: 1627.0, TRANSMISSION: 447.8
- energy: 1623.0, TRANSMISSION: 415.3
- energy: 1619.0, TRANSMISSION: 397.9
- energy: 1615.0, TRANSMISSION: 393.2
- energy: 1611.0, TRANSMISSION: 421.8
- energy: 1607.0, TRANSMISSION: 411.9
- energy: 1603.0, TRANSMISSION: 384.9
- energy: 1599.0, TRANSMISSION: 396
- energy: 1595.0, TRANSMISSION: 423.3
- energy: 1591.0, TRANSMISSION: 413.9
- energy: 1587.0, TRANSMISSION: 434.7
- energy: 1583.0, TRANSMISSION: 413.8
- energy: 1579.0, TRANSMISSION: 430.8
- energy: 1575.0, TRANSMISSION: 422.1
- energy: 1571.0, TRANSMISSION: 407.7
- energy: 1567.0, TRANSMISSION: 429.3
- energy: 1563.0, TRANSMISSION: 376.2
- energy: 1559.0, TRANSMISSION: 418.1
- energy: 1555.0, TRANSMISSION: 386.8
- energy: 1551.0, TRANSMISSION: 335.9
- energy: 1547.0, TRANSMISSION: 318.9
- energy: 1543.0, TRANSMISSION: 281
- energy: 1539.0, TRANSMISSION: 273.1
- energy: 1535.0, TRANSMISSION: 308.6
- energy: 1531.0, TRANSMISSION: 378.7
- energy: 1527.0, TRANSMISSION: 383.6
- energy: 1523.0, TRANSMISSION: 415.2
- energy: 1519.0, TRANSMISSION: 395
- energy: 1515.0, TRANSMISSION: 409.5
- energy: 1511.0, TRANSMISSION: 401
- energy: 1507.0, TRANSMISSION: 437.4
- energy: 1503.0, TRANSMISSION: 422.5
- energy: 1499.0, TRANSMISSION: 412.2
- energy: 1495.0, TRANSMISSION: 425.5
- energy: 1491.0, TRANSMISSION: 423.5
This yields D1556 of 1.19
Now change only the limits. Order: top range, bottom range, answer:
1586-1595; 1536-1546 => 1.49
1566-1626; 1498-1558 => 1.12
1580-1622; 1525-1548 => 1.26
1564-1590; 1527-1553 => 1.31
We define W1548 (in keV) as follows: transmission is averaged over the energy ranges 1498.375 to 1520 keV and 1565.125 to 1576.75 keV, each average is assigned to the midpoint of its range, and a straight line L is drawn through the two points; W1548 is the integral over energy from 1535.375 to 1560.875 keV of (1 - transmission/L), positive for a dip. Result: 5.1 keV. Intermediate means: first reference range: 414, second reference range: 420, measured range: 334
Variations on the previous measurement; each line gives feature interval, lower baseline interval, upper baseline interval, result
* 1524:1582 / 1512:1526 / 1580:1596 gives 6.2 keV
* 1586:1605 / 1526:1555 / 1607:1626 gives -1.1 keV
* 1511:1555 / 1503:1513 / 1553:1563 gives 5.9 keV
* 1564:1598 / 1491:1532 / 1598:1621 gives -1.4 keV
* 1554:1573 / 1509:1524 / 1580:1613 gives 0.2 keV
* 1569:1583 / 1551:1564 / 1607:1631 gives -0.9 keV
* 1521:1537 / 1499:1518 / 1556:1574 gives 1.6 keV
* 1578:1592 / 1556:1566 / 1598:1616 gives -0.8 keV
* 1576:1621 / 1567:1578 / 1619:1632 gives 1.2 keV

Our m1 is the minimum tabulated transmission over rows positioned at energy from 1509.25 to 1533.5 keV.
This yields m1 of 378.7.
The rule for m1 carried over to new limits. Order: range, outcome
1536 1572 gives 273.1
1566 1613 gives 384.9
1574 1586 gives 413.8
